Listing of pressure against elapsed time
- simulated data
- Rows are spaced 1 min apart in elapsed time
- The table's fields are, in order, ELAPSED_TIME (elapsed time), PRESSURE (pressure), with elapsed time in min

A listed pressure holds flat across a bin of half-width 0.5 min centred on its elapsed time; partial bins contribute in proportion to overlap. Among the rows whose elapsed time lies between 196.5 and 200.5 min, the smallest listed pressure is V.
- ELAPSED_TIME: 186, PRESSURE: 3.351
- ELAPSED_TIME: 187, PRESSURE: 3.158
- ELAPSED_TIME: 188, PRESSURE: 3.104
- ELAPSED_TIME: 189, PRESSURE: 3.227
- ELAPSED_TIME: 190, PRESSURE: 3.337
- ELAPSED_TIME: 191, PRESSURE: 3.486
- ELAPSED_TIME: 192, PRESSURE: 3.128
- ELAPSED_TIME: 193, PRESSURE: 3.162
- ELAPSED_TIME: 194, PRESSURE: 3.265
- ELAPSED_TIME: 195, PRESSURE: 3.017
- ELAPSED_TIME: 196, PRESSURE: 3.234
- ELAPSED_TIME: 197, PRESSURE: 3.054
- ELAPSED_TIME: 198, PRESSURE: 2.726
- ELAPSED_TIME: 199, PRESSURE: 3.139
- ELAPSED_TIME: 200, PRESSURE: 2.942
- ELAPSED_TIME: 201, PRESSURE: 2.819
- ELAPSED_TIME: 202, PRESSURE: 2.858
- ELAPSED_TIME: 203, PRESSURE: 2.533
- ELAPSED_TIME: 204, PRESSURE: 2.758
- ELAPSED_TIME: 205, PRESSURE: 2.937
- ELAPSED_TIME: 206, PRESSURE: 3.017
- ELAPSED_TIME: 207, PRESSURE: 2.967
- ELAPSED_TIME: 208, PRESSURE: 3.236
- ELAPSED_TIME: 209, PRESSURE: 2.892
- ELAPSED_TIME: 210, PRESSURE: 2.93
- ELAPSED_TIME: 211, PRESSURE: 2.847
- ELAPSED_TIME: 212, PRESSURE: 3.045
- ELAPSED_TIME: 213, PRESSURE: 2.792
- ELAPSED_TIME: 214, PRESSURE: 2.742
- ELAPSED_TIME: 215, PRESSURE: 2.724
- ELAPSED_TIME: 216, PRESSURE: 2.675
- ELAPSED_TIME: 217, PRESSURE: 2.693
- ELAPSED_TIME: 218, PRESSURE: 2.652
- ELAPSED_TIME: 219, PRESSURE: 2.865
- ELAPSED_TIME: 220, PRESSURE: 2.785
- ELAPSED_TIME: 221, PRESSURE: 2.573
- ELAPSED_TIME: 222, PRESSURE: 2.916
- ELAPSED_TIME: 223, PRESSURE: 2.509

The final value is 2.726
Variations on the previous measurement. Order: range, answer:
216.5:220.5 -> 2.652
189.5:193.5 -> 3.128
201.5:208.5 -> 2.533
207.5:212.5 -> 2.847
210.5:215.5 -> 2.724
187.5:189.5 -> 3.104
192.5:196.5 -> 3.017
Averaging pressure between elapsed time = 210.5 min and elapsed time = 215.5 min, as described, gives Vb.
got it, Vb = 2.83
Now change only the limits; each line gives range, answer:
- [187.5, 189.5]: 3.17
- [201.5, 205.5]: 2.77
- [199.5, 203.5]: 2.79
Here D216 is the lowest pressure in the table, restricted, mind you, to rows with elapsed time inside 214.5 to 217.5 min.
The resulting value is 2.675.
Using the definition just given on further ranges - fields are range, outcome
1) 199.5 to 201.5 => 2.819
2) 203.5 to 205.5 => 2.758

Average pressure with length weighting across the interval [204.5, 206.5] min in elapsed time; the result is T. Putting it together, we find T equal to 2.98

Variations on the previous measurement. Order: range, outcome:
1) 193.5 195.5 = 3.14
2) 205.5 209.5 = 3.03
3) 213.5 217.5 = 2.71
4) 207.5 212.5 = 2.99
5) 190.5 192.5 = 3.31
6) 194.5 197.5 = 3.1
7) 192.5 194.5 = 3.21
